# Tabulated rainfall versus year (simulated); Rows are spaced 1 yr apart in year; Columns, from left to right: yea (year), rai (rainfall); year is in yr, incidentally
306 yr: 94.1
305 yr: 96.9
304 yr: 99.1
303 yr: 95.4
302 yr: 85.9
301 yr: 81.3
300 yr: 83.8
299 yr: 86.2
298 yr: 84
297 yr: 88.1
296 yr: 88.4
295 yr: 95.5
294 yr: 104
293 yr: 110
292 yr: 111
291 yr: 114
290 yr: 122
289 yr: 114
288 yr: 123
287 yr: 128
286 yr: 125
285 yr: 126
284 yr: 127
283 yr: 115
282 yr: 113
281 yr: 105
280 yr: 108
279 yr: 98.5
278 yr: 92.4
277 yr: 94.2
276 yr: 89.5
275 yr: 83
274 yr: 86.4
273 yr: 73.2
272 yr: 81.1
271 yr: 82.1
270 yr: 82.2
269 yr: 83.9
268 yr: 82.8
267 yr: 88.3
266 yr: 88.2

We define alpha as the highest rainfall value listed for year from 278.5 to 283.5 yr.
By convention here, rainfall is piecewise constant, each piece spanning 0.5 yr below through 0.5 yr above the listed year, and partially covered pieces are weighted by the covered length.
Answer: 115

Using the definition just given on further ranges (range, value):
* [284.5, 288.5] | 128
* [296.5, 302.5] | 88.1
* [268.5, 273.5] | 83.9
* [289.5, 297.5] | 122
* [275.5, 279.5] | 98.5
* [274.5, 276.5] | 89.5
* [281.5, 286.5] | 127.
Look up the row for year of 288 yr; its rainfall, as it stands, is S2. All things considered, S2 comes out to 123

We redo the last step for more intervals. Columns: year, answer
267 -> 88.3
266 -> 88.2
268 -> 82.8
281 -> 105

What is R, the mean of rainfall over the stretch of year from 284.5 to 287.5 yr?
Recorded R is 126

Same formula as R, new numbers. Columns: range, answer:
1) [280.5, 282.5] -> 109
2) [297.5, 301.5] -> 83.8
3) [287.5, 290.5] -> 120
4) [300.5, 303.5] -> 87.5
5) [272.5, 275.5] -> 80.9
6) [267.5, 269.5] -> 83.3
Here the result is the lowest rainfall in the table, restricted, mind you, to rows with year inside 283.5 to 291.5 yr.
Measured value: 114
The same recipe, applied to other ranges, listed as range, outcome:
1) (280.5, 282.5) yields 105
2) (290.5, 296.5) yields 88.4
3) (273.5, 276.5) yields 83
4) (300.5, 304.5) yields 81.3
